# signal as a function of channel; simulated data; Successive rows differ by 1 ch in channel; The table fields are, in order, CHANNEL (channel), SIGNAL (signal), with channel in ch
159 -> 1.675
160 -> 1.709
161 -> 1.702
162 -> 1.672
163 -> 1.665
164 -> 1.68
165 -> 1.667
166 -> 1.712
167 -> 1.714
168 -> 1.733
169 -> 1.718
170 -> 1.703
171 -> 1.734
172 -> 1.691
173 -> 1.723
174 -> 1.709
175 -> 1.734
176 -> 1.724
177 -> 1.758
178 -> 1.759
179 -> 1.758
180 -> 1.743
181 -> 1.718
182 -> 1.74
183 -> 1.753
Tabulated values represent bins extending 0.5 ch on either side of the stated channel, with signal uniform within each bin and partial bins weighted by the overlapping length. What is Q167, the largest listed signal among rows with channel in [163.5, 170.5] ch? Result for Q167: 1.733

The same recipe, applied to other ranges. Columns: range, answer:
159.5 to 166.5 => 1.712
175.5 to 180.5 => 1.759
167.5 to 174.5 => 1.734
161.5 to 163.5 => 1.672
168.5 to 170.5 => 1.718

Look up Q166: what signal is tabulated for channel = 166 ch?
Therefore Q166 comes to 1.712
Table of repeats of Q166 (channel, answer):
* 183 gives 1.753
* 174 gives 1.709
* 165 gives 1.667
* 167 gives 1.714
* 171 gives 1.734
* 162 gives 1.672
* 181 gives 1.718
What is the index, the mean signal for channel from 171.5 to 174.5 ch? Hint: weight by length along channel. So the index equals 1.71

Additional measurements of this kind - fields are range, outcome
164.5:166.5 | 1.69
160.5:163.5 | 1.68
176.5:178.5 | 1.76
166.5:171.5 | 1.72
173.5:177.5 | 1.73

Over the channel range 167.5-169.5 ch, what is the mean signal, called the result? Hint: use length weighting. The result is 1.73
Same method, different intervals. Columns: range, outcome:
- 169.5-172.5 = 1.71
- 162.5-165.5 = 1.67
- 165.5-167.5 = 1.71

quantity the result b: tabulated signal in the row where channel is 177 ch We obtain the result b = 1.758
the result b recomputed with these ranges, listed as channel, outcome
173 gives 1.723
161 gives 1.702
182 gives 1.74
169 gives 1.718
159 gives 1.675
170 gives 1.703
